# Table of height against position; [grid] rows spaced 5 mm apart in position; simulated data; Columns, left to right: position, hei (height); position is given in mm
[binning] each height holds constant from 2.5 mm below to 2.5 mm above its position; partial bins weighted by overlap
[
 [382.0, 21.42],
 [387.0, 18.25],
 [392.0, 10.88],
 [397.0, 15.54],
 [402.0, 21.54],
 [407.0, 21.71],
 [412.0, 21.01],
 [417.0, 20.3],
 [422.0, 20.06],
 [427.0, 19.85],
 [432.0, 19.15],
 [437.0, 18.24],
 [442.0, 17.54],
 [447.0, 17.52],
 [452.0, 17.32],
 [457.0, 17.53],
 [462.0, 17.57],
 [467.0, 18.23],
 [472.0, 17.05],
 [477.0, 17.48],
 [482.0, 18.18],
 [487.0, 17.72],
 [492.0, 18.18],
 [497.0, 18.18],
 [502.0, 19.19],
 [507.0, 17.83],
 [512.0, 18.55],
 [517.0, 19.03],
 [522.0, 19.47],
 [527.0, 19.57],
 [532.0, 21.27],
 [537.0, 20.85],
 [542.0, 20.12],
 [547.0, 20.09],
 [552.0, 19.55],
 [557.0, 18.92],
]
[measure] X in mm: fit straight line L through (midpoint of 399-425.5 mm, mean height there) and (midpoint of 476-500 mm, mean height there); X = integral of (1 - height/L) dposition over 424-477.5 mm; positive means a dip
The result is 3.8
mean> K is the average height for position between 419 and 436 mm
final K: 19.6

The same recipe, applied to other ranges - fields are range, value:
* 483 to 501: 18.1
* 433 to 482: 17.7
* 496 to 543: 19.4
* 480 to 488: 18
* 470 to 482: 17.5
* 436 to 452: 17.7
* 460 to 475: 17.6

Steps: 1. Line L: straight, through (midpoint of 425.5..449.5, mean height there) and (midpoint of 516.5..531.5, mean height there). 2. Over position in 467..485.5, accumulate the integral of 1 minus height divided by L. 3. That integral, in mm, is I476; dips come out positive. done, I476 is 1.3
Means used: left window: 18.4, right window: 19.7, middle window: 17.7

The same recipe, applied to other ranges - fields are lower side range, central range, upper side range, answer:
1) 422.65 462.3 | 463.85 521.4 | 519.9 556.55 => 3.01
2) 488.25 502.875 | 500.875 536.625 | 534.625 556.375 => -0.39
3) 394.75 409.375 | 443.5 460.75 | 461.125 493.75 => 0.87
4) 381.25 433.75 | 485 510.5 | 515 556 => 1.86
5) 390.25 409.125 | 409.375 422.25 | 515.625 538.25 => -1.89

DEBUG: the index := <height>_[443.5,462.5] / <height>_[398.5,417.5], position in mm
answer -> 0.83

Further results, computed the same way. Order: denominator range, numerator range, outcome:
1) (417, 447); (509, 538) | 1.04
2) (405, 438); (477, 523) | 0.92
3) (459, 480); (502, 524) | 1.07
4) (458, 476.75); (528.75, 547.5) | 1.17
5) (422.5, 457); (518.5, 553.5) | 1.10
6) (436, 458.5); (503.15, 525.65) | 1.07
